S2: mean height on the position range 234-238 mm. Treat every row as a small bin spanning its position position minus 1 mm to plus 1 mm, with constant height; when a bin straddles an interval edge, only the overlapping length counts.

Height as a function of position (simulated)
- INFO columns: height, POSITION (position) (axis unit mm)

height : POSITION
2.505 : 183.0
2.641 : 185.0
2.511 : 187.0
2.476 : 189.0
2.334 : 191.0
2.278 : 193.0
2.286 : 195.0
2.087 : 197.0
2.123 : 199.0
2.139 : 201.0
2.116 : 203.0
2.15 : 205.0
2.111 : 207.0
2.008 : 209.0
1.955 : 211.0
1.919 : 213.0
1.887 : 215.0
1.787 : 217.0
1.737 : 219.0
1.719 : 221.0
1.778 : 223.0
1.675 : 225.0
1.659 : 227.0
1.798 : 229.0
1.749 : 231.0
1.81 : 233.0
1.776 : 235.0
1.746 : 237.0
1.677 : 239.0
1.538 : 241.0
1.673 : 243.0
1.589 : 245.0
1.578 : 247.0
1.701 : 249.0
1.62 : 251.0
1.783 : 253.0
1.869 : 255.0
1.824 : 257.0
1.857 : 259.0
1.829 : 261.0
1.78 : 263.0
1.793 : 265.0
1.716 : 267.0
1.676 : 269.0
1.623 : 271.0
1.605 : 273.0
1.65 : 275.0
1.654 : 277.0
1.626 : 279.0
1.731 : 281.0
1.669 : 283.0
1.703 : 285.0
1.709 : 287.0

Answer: 1.76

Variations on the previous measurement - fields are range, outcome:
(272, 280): 1.63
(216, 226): 1.74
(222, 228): 1.7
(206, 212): 2.02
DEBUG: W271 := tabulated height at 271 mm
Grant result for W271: 1.623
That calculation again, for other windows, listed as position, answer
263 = 1.78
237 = 1.746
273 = 1.605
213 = 1.919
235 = 1.776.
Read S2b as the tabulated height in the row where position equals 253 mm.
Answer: 1.783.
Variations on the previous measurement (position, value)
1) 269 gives 1.676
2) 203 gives 2.116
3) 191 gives 2.334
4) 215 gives 1.887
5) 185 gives 2.641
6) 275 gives 1.65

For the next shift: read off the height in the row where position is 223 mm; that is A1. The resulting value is 1.778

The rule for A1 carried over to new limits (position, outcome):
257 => 1.824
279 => 1.626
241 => 1.538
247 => 1.578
